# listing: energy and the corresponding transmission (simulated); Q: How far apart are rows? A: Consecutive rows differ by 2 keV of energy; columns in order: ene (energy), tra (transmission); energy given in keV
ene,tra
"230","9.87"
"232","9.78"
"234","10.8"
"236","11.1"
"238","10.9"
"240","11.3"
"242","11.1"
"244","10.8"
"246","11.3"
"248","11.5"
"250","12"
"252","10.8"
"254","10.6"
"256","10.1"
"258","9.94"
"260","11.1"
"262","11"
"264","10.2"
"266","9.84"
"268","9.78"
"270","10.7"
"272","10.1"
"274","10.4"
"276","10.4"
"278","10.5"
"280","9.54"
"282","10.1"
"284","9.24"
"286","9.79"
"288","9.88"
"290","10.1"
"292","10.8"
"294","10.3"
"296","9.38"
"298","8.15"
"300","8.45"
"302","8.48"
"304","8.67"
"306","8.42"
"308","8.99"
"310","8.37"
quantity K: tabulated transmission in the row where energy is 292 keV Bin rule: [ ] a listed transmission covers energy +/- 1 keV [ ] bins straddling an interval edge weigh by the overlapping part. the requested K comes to 10.8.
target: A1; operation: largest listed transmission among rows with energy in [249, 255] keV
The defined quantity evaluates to 12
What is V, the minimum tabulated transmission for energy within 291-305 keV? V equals 8.15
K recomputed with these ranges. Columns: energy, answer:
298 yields 8.15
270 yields 10.7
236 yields 11.1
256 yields 10.1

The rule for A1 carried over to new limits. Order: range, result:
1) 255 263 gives 11.1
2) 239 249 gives 11.5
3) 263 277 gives 10.7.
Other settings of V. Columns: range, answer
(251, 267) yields 9.84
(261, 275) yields 9.78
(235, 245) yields 10.8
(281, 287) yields 9.24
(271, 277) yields 10.1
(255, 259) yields 9.94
